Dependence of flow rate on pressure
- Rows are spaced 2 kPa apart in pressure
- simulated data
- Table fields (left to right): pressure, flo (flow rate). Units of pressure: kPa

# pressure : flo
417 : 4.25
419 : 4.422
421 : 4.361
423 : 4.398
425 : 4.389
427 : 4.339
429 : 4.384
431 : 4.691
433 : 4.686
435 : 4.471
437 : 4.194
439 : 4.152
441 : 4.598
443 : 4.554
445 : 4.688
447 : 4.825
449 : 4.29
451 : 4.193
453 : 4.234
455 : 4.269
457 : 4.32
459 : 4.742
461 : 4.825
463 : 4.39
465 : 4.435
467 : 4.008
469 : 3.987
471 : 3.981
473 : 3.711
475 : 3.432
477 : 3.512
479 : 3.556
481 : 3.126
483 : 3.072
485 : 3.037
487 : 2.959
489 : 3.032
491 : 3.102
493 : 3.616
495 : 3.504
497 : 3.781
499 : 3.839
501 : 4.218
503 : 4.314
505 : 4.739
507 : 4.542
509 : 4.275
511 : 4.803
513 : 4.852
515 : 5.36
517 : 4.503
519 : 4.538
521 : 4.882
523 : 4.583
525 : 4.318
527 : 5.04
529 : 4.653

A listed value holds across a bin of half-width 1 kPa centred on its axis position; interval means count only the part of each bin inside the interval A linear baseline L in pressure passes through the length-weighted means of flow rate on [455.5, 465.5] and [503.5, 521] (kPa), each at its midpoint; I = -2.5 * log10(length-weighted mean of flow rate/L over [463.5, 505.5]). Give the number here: 0.25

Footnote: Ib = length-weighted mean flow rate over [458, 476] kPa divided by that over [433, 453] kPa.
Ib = 0.94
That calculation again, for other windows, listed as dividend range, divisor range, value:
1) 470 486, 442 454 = 0.77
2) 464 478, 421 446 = 0.87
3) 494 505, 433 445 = 0.90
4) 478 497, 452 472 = 0.75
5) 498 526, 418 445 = 1.03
